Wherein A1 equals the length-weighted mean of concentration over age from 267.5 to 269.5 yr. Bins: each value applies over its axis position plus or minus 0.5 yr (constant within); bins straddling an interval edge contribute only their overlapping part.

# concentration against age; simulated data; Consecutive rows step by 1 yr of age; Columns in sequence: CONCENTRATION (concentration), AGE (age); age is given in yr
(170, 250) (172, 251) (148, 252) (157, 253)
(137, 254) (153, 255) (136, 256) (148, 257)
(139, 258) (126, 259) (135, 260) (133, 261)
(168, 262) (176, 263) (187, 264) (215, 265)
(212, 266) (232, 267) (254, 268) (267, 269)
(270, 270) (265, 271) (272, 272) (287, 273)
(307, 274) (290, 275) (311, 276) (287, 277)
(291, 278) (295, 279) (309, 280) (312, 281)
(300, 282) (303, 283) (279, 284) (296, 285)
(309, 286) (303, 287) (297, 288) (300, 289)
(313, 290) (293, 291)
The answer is 260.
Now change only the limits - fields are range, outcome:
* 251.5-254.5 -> 147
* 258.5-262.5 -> 140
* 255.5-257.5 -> 142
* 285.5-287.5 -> 306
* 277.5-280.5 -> 298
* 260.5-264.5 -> 166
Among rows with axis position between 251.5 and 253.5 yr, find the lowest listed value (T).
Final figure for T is 148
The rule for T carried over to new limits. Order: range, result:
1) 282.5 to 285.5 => 279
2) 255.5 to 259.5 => 126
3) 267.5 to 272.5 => 254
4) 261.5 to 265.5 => 168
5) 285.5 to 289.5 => 297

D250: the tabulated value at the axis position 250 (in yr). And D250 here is 170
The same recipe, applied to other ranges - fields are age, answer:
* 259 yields 126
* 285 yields 296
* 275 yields 290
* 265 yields 215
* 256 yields 136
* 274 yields 307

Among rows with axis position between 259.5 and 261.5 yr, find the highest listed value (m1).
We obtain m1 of 135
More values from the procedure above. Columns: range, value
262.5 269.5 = 267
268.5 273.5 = 287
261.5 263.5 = 176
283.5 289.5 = 309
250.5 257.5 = 172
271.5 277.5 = 311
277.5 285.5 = 312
